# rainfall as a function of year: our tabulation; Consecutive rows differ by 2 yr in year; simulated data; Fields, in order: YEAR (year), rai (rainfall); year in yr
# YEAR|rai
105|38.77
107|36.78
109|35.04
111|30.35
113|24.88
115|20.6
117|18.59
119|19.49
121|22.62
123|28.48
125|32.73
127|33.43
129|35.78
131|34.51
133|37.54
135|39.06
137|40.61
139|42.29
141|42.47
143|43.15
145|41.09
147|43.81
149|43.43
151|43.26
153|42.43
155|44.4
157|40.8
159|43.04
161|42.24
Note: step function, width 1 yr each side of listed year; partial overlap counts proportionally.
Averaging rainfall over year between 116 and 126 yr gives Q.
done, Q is 24.4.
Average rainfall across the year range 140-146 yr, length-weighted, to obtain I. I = 42.2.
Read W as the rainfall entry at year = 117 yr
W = 18.59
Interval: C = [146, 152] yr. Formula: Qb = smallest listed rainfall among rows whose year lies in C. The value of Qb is 43.26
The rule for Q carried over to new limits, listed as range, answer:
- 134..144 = 41.5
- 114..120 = 19.6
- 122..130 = 32.6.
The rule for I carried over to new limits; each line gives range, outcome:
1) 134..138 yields 39.8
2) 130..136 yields 37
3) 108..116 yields 27.7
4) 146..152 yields 43.5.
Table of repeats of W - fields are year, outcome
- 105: 38.77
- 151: 43.26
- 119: 19.49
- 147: 43.81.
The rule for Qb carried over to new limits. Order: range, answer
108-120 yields 18.59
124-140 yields 32.73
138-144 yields 42.29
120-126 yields 22.62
